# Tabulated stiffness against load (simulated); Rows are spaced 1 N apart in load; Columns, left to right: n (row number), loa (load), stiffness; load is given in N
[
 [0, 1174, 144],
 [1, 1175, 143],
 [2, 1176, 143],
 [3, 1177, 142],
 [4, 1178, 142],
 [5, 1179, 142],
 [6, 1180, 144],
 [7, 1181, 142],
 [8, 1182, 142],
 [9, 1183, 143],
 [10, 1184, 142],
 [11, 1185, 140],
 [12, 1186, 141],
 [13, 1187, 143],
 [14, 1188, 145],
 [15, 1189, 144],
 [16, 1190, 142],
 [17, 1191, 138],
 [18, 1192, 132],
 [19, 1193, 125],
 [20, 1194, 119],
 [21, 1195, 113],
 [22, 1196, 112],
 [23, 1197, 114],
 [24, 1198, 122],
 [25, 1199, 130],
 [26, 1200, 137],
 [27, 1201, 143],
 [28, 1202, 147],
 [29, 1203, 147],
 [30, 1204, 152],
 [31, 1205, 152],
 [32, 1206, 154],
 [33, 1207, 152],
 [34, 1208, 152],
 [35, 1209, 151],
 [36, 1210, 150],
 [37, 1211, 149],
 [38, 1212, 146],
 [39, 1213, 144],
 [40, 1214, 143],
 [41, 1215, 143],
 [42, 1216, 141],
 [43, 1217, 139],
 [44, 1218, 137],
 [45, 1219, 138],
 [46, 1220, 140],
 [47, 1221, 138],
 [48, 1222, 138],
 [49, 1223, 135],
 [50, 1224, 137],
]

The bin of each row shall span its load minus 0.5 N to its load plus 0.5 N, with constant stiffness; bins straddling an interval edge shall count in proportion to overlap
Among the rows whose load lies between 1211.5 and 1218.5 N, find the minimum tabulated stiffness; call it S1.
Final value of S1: 137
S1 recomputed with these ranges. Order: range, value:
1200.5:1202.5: 143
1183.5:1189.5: 140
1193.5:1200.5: 112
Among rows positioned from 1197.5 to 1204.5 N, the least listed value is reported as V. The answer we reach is 122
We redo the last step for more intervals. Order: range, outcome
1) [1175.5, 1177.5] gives 142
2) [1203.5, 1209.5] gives 151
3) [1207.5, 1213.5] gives 144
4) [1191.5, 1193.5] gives 125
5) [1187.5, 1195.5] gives 113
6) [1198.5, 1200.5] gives 130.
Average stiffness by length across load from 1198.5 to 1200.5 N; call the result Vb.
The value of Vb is 134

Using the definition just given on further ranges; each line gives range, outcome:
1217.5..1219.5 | 138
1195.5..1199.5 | 120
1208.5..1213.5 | 148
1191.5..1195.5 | 122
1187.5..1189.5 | 144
